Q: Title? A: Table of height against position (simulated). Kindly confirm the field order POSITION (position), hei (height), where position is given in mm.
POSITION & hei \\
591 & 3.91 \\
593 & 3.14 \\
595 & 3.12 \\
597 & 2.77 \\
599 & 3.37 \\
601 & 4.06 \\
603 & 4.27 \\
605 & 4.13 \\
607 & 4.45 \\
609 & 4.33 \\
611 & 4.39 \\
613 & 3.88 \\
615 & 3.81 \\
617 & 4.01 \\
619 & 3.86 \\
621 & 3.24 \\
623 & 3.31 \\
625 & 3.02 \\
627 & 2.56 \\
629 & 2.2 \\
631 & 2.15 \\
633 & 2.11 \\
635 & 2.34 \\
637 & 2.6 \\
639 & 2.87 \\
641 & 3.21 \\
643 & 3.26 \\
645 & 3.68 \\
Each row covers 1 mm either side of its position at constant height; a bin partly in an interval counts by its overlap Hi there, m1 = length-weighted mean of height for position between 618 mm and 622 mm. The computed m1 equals 3.55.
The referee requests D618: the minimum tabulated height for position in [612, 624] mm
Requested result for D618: 3.24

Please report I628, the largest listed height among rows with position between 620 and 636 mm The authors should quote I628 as 3.31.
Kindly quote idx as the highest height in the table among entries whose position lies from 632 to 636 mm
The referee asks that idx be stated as 2.34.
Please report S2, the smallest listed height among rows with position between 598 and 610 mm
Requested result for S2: 3.37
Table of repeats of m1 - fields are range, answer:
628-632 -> 2.17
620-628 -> 3.03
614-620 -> 3.89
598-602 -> 3.71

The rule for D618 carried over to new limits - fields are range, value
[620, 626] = 3.02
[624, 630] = 2.2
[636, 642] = 2.6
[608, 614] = 3.88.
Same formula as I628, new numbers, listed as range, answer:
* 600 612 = 4.45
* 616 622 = 4.01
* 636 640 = 2.87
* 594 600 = 3.37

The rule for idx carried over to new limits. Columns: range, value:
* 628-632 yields 2.2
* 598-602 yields 4.06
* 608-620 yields 4.39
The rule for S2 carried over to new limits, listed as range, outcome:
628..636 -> 2.11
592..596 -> 3.12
